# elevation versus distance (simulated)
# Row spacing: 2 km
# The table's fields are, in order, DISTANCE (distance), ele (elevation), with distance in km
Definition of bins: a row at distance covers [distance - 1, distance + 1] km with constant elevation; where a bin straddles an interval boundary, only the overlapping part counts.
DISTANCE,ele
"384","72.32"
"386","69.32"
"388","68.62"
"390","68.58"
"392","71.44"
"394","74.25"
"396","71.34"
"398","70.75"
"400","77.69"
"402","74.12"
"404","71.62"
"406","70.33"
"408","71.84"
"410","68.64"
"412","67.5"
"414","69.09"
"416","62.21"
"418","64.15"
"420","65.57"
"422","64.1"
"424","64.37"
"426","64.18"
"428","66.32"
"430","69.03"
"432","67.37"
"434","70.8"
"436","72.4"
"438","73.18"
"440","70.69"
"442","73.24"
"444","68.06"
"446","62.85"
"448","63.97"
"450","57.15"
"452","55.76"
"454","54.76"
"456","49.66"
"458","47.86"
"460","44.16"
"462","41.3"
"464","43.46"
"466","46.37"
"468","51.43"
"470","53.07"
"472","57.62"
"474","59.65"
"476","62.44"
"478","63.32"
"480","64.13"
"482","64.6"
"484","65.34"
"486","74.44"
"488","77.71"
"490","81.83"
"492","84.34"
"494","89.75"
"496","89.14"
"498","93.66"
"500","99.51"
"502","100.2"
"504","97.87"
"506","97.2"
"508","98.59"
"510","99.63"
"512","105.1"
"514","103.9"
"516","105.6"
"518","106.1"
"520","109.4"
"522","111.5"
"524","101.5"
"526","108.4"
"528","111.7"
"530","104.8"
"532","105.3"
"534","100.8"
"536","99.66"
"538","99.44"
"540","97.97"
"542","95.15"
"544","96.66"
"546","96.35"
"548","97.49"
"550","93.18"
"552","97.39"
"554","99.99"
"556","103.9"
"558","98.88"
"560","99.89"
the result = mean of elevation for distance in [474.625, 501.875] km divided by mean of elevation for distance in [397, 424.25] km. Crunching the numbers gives 1.14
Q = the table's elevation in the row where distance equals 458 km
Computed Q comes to 47.86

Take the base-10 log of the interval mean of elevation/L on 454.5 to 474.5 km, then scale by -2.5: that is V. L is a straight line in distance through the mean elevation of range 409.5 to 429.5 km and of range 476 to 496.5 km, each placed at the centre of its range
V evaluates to 0.41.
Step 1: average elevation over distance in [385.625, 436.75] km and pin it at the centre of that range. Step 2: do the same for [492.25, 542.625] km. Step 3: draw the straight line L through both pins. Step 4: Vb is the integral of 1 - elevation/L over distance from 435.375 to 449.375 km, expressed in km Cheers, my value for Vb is 1.7 km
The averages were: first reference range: 69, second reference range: 101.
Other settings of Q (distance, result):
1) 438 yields 73.18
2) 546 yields 96.35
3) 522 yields 111.5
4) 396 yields 71.34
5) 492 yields 84.34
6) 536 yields 99.66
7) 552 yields 97.39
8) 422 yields 64.1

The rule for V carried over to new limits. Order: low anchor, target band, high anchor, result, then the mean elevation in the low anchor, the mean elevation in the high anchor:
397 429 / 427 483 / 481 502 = 0.26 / 68.3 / 82.9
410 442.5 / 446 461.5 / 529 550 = 0.37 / 67.7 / 99.1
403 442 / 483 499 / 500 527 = 0.16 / 68.2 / 103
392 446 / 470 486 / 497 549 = 0.37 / 69.3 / 102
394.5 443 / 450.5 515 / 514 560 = 0.21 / 69.2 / 102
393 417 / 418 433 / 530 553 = 0.14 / 70.8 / 98.4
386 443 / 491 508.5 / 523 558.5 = -0.05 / 69.4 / 100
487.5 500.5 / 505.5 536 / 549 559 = -0.13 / 87.9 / 98.7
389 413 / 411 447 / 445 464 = -0.11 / 71.5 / 52.5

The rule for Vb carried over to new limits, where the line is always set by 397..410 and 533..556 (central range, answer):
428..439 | 1.1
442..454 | 2.8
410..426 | 2.0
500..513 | -1.2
